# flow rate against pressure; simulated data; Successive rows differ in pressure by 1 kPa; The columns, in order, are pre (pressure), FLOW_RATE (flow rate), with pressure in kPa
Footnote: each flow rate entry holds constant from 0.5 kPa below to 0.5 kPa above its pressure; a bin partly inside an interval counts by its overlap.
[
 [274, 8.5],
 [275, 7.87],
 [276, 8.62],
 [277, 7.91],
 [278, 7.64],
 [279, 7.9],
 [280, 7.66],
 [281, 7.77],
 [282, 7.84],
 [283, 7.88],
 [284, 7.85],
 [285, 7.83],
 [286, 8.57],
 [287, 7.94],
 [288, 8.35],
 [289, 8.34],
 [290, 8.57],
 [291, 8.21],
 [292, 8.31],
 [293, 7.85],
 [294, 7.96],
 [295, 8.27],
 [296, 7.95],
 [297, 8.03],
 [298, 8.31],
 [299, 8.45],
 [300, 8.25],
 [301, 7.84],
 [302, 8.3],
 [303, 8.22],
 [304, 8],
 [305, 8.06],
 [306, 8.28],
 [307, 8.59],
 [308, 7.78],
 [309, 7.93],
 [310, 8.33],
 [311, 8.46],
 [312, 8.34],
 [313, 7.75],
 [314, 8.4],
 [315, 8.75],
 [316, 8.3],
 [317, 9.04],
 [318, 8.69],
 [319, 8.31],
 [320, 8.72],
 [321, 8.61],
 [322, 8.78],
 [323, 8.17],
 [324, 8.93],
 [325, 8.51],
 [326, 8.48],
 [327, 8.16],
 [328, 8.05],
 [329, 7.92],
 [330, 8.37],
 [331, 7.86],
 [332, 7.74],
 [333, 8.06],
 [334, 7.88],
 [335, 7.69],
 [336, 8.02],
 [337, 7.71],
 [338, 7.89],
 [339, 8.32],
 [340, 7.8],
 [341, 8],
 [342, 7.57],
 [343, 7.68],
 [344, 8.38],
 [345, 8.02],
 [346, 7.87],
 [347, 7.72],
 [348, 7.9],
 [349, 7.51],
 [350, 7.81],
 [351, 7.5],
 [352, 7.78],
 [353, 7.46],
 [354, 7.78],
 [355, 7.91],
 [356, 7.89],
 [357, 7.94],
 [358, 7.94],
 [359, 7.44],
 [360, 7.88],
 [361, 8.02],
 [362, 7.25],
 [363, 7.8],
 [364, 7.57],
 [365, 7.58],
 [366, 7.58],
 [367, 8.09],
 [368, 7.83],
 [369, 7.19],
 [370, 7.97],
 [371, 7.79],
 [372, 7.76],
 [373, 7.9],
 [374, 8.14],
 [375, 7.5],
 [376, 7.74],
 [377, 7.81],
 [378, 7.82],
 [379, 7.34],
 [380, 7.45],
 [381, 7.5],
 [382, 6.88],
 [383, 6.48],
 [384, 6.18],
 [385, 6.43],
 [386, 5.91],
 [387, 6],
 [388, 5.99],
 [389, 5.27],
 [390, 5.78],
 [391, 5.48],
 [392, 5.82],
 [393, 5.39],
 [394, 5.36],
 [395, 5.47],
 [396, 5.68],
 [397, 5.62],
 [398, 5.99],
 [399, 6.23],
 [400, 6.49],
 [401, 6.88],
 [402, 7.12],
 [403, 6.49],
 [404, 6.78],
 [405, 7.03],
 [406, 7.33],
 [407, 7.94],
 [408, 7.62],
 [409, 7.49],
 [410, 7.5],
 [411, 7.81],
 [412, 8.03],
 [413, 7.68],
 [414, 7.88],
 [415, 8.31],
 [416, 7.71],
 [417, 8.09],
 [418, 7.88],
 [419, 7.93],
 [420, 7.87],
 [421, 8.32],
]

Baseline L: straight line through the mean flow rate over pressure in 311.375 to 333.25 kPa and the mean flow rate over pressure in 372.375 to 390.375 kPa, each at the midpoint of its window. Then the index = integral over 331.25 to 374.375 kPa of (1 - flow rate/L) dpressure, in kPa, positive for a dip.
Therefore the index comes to -1.14 kPa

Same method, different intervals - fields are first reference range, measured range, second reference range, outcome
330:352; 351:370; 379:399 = -1.6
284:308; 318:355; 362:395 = -2.2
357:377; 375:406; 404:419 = 5.1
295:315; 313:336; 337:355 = -0.9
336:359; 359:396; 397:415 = 2.6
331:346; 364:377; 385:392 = -2.4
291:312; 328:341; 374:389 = -0.5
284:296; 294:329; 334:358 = -1.2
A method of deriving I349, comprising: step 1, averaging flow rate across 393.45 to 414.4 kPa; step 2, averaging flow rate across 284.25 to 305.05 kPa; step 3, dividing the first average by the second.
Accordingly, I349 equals 0.84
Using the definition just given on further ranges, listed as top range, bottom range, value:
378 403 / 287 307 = 0.76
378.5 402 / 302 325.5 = 0.74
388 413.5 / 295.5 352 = 0.81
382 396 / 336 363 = 0.75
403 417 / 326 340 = 0.95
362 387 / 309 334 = 0.89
